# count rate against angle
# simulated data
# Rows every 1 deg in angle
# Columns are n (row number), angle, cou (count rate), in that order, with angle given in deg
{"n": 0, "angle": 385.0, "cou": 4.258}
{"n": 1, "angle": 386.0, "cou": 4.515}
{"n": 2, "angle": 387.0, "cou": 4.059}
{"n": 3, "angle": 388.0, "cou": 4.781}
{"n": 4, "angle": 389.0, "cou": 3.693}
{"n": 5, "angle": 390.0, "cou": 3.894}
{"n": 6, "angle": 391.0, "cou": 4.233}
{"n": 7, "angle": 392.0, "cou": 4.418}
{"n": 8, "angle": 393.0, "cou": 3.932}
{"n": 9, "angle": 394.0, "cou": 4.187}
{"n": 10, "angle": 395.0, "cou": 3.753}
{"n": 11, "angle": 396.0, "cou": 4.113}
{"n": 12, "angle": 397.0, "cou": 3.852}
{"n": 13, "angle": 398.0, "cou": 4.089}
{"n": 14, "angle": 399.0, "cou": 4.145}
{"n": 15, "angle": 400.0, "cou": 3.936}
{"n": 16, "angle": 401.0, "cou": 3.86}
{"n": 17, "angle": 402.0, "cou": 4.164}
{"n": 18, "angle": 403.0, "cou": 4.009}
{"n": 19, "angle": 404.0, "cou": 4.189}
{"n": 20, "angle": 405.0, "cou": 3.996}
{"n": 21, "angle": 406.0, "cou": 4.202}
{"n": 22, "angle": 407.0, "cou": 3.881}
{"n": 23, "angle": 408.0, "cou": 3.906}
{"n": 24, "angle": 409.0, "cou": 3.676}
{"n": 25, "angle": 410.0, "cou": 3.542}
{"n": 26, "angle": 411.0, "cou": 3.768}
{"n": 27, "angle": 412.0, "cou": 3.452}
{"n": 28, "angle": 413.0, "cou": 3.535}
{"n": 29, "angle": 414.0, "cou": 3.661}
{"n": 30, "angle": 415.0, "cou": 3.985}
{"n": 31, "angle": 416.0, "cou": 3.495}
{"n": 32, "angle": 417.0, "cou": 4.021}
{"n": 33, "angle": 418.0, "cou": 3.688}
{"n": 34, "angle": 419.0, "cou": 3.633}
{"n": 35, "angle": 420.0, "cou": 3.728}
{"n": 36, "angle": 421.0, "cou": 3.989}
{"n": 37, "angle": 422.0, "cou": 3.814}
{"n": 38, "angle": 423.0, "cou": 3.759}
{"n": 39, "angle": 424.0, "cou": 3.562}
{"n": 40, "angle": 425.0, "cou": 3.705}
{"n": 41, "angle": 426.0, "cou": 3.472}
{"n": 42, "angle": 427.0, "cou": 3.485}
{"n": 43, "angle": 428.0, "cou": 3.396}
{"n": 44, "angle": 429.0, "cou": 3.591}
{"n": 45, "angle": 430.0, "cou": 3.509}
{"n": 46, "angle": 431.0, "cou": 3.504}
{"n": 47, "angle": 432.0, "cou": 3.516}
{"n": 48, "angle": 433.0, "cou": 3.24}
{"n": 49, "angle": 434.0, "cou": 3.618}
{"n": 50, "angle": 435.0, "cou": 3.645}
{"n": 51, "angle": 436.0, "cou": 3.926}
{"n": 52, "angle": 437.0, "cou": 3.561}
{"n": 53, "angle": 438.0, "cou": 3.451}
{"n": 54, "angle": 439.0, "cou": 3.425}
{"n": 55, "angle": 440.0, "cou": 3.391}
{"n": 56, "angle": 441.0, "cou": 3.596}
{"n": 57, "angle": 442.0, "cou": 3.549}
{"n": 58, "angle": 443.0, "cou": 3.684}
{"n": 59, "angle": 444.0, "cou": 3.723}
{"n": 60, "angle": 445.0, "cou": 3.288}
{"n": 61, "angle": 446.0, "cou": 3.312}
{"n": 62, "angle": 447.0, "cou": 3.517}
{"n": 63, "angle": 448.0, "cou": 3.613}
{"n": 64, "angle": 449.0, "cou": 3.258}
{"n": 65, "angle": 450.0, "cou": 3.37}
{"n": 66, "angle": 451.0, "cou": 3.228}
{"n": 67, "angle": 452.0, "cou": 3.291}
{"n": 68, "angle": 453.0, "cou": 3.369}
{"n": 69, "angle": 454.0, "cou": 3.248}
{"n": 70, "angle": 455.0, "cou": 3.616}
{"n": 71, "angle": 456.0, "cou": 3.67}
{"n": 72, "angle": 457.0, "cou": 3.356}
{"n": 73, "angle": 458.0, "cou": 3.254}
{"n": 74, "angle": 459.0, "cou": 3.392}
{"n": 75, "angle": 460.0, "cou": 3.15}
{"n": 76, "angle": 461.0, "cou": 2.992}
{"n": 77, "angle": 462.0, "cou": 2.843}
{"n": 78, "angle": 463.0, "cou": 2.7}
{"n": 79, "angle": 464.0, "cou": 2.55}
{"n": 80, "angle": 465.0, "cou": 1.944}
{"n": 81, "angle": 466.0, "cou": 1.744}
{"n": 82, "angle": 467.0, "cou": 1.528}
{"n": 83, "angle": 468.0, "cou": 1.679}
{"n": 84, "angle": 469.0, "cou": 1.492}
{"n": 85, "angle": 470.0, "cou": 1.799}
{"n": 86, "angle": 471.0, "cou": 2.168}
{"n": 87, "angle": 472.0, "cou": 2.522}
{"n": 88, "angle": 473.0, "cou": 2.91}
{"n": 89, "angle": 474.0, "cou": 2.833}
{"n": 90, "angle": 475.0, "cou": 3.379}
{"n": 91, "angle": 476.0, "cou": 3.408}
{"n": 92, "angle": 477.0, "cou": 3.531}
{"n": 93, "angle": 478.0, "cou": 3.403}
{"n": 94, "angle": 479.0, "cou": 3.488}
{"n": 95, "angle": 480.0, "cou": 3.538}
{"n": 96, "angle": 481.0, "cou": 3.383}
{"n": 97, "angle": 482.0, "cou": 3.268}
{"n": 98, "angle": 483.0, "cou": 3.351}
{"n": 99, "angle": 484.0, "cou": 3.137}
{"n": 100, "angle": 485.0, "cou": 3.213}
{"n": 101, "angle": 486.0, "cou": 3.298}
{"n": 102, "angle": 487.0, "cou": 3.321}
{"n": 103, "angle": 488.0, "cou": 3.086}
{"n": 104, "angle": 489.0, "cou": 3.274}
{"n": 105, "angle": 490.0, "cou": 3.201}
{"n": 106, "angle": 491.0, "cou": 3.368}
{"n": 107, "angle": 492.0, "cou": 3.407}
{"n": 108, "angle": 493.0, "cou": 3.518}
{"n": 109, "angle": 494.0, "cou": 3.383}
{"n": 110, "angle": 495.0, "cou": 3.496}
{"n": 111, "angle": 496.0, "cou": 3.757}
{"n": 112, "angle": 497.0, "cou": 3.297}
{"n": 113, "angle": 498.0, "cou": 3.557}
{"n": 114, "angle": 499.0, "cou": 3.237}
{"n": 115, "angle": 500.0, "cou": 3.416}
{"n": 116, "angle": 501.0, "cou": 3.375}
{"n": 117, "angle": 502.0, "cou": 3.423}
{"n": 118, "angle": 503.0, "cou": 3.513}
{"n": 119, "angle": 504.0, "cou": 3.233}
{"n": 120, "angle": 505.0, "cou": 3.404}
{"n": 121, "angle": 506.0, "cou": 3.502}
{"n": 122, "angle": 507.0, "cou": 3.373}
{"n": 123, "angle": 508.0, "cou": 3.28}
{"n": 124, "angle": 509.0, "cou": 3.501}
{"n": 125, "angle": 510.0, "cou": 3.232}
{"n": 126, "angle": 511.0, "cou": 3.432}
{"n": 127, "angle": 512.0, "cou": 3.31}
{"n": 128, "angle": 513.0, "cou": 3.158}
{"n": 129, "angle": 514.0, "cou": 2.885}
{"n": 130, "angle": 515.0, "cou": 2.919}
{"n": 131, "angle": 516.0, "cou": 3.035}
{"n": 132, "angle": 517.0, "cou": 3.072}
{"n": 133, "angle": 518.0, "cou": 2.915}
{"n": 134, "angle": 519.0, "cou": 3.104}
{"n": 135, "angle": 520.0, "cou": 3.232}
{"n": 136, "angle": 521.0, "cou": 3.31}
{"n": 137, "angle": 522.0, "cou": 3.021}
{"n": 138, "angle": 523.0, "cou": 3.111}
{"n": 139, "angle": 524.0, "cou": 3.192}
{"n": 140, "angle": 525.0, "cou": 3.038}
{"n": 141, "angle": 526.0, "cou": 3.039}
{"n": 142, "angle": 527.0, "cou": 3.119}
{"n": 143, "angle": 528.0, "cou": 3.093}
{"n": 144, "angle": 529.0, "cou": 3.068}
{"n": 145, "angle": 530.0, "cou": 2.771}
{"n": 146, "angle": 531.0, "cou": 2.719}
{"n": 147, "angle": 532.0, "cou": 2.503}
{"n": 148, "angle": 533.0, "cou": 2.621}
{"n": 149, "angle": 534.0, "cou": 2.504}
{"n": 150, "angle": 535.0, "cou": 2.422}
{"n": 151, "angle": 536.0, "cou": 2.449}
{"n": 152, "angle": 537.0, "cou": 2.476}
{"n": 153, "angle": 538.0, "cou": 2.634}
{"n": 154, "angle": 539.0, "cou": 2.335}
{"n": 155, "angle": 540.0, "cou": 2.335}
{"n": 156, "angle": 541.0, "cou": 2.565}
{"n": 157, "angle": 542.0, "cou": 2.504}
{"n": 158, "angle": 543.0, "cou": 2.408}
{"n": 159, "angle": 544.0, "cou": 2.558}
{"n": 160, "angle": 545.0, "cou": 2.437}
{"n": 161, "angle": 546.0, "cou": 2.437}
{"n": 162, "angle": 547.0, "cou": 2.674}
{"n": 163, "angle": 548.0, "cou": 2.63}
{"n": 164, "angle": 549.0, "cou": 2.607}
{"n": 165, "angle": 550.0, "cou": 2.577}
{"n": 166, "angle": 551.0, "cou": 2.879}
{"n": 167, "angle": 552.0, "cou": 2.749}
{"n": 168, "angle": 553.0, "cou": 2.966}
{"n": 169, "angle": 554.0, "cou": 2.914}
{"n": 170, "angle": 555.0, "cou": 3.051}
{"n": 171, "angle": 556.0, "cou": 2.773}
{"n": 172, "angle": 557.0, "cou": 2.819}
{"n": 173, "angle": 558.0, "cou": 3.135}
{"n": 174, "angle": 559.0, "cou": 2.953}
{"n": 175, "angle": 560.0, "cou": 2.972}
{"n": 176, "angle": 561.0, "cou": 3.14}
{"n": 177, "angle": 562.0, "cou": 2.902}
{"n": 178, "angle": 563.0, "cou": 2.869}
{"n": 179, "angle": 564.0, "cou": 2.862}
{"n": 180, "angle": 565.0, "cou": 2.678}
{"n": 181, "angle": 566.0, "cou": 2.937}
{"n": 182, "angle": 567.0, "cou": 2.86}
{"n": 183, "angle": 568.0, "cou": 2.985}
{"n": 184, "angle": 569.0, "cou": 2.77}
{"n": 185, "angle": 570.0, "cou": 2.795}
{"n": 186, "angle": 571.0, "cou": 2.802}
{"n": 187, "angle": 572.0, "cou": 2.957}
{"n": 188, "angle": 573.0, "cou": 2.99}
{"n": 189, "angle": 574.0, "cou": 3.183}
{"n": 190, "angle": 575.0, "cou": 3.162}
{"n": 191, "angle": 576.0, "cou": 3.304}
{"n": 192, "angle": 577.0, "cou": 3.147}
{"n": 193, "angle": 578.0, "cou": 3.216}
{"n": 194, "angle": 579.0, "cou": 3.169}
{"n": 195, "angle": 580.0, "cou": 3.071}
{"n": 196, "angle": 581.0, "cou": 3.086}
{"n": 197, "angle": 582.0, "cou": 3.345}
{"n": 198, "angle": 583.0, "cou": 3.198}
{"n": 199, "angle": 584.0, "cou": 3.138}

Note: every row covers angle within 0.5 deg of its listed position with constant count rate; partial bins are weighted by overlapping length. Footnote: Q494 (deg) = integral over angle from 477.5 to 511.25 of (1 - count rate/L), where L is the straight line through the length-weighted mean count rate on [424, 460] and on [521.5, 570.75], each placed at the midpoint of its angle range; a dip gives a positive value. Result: -2.72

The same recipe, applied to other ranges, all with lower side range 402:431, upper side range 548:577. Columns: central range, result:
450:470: 4.11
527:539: 1.62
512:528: 0.35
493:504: -0.55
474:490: 0.24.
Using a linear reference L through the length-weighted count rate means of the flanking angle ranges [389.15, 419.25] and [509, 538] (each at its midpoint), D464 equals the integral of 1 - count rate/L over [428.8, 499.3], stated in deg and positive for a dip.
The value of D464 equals 4.8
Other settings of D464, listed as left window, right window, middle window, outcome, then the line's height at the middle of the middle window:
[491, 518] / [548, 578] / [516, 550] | 4.1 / 3.13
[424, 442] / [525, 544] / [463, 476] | 3.8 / 3.22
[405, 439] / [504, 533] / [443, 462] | 0.7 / 3.49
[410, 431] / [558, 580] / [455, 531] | 5.3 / 3.33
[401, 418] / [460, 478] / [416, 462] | -4.9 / 3.18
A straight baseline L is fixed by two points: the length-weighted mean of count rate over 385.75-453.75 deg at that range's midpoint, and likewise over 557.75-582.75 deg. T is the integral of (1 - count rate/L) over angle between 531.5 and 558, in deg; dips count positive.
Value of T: 4.3 deg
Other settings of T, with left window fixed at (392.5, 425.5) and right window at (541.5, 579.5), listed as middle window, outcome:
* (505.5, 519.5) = -0.1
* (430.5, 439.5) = 0.3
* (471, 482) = 0.7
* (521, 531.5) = 0.2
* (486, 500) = -0.3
